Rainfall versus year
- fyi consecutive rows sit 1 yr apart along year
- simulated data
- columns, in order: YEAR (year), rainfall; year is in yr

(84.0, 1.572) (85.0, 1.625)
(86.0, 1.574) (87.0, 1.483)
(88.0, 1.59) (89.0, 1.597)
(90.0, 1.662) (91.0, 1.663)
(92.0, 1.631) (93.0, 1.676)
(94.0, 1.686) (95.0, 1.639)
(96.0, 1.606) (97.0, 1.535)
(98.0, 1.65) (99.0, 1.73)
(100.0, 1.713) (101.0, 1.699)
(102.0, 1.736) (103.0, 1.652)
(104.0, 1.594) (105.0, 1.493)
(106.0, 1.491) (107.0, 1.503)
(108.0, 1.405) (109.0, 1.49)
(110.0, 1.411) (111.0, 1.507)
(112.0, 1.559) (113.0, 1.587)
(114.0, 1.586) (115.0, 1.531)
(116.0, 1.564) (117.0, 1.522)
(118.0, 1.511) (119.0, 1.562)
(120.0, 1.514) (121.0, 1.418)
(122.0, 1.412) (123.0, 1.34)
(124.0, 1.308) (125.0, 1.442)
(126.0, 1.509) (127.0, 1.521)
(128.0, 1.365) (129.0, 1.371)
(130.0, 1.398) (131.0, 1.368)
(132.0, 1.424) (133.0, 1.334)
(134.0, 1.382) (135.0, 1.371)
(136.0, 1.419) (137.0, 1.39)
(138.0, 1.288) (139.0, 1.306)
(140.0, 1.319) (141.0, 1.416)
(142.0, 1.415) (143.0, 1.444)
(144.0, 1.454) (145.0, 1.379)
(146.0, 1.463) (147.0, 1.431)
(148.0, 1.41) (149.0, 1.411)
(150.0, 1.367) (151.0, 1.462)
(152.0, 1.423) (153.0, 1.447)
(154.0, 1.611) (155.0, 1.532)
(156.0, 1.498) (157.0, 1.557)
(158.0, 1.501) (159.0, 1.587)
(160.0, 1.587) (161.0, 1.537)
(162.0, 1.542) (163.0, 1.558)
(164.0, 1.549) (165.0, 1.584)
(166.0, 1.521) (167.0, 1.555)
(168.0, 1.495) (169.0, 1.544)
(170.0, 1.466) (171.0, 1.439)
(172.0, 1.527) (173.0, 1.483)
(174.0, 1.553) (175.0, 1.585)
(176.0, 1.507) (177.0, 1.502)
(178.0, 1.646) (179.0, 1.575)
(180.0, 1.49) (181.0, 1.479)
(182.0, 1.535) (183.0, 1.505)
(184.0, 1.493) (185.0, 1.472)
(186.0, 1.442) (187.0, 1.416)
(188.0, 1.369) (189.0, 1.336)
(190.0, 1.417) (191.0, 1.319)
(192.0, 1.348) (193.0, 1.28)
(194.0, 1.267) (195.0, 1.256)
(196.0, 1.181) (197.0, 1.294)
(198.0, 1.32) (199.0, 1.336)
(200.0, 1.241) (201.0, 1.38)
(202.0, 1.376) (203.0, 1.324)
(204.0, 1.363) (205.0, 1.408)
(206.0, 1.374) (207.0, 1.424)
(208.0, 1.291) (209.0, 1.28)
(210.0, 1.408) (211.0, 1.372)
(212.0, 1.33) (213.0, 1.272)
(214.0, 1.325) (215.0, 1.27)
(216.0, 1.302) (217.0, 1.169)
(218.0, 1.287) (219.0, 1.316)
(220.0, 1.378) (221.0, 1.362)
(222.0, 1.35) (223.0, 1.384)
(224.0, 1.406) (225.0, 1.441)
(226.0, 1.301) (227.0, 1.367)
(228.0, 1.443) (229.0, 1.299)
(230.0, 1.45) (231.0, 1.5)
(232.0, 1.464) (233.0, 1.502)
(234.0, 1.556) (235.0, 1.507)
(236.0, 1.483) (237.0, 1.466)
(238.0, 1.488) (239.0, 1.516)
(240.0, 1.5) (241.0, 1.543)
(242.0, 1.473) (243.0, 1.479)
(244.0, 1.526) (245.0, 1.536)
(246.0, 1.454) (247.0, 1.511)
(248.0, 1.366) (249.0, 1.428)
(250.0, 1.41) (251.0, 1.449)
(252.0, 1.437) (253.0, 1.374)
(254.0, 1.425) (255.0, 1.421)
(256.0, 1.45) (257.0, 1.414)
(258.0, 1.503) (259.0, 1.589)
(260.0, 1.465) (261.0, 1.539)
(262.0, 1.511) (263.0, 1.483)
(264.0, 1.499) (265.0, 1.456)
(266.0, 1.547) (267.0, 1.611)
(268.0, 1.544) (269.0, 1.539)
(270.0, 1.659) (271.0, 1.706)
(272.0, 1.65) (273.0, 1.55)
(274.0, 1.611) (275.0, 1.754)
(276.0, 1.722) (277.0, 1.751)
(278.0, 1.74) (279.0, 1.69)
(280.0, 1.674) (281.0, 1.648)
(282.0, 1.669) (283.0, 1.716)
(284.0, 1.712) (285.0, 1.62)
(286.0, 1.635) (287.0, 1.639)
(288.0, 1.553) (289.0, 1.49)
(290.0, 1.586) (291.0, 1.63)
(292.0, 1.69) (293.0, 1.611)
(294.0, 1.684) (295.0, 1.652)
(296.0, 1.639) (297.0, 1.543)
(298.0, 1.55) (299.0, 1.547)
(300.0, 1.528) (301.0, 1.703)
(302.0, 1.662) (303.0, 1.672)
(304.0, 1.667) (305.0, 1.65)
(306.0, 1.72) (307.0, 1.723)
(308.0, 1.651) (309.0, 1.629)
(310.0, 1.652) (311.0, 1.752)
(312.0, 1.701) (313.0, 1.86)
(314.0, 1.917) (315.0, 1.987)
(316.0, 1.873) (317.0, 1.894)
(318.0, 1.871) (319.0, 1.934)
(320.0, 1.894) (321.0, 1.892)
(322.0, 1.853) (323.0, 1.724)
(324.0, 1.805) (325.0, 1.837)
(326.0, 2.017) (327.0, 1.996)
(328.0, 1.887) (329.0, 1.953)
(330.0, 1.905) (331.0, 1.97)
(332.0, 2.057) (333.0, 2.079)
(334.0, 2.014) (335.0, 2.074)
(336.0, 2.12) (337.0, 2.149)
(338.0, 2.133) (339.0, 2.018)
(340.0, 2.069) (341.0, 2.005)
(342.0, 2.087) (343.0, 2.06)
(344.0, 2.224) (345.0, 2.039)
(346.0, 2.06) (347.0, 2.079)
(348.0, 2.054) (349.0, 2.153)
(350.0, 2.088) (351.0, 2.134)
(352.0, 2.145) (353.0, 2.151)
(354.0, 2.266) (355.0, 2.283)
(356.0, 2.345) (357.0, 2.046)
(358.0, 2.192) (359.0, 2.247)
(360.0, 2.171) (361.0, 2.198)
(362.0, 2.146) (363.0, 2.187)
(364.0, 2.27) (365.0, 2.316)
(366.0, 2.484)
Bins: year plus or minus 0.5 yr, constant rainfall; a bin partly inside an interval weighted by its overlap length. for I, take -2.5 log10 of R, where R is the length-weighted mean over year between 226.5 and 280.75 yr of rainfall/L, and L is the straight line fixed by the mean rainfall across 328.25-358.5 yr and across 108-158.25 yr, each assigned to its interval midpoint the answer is 0.20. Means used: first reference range 1.44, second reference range 2.1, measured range 1.52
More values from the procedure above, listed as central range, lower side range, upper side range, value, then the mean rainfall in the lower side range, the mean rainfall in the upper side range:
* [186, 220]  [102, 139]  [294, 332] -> 0.20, 1.46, 1.78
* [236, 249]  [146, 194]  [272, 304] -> 0.07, 1.48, 1.64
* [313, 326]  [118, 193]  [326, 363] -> 0.08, 1.46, 2.1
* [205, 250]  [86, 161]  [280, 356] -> 0.20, 1.5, 1.86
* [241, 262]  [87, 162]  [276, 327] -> 0.13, 1.5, 1.72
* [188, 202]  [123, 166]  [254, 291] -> 0.15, 1.44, 1.59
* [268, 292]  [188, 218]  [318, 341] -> 0.04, 1.32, 1.97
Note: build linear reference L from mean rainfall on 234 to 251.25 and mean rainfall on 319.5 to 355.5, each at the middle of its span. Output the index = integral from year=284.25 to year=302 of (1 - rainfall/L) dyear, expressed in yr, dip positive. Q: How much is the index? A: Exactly 1.7 yr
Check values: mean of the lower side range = 1.48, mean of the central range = 1.61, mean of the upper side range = 2.04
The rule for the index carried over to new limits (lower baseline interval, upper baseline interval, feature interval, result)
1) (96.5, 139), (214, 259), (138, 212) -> 1.12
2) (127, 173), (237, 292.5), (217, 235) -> 1.48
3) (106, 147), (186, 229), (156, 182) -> -2.81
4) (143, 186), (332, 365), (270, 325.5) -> 7.31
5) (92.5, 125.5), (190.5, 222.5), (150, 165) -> -0.95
